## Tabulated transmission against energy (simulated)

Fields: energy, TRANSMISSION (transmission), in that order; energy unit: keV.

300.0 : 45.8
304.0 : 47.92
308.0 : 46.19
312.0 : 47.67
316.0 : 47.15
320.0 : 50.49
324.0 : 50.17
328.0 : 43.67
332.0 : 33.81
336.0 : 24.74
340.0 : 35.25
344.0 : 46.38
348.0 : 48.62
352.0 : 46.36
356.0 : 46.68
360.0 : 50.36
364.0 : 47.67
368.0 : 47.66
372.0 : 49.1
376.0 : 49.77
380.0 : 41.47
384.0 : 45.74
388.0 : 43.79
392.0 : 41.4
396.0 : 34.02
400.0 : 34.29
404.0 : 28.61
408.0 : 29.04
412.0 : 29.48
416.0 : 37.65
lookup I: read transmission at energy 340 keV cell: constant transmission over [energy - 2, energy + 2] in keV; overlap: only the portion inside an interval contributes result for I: 35.25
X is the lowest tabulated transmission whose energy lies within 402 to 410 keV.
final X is 28.61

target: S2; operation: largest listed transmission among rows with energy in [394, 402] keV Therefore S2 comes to 34.29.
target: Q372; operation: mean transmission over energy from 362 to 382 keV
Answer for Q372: 47.1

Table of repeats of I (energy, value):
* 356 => 46.68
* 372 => 49.1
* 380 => 41.47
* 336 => 24.74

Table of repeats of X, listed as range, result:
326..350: 24.74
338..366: 35.25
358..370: 47.66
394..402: 34.02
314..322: 47.15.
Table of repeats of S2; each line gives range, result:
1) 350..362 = 50.36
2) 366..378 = 49.77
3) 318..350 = 50.49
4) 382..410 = 45.74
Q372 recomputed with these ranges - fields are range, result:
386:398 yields 39.7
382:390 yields 44.8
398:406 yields 31.4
